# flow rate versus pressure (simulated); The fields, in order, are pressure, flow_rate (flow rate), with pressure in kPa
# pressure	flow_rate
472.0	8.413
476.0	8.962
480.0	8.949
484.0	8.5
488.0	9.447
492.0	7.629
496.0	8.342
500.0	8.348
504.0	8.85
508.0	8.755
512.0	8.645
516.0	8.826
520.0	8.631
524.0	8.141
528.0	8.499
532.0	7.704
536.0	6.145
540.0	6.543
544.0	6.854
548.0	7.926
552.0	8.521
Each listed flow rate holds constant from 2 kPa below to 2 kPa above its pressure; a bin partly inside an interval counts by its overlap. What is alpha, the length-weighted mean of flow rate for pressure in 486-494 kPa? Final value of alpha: 8.54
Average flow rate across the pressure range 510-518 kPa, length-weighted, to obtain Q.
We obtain 8.74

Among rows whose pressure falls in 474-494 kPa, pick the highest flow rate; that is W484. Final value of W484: 9.447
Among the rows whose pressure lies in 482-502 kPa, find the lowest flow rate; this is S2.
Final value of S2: 7.629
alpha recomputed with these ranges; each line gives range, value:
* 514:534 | 8.36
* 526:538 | 7.45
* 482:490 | 8.97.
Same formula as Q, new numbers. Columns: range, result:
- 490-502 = 8.11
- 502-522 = 8.74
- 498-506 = 8.6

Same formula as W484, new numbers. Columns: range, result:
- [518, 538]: 8.631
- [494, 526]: 8.85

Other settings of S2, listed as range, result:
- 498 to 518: 8.348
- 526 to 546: 6.145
